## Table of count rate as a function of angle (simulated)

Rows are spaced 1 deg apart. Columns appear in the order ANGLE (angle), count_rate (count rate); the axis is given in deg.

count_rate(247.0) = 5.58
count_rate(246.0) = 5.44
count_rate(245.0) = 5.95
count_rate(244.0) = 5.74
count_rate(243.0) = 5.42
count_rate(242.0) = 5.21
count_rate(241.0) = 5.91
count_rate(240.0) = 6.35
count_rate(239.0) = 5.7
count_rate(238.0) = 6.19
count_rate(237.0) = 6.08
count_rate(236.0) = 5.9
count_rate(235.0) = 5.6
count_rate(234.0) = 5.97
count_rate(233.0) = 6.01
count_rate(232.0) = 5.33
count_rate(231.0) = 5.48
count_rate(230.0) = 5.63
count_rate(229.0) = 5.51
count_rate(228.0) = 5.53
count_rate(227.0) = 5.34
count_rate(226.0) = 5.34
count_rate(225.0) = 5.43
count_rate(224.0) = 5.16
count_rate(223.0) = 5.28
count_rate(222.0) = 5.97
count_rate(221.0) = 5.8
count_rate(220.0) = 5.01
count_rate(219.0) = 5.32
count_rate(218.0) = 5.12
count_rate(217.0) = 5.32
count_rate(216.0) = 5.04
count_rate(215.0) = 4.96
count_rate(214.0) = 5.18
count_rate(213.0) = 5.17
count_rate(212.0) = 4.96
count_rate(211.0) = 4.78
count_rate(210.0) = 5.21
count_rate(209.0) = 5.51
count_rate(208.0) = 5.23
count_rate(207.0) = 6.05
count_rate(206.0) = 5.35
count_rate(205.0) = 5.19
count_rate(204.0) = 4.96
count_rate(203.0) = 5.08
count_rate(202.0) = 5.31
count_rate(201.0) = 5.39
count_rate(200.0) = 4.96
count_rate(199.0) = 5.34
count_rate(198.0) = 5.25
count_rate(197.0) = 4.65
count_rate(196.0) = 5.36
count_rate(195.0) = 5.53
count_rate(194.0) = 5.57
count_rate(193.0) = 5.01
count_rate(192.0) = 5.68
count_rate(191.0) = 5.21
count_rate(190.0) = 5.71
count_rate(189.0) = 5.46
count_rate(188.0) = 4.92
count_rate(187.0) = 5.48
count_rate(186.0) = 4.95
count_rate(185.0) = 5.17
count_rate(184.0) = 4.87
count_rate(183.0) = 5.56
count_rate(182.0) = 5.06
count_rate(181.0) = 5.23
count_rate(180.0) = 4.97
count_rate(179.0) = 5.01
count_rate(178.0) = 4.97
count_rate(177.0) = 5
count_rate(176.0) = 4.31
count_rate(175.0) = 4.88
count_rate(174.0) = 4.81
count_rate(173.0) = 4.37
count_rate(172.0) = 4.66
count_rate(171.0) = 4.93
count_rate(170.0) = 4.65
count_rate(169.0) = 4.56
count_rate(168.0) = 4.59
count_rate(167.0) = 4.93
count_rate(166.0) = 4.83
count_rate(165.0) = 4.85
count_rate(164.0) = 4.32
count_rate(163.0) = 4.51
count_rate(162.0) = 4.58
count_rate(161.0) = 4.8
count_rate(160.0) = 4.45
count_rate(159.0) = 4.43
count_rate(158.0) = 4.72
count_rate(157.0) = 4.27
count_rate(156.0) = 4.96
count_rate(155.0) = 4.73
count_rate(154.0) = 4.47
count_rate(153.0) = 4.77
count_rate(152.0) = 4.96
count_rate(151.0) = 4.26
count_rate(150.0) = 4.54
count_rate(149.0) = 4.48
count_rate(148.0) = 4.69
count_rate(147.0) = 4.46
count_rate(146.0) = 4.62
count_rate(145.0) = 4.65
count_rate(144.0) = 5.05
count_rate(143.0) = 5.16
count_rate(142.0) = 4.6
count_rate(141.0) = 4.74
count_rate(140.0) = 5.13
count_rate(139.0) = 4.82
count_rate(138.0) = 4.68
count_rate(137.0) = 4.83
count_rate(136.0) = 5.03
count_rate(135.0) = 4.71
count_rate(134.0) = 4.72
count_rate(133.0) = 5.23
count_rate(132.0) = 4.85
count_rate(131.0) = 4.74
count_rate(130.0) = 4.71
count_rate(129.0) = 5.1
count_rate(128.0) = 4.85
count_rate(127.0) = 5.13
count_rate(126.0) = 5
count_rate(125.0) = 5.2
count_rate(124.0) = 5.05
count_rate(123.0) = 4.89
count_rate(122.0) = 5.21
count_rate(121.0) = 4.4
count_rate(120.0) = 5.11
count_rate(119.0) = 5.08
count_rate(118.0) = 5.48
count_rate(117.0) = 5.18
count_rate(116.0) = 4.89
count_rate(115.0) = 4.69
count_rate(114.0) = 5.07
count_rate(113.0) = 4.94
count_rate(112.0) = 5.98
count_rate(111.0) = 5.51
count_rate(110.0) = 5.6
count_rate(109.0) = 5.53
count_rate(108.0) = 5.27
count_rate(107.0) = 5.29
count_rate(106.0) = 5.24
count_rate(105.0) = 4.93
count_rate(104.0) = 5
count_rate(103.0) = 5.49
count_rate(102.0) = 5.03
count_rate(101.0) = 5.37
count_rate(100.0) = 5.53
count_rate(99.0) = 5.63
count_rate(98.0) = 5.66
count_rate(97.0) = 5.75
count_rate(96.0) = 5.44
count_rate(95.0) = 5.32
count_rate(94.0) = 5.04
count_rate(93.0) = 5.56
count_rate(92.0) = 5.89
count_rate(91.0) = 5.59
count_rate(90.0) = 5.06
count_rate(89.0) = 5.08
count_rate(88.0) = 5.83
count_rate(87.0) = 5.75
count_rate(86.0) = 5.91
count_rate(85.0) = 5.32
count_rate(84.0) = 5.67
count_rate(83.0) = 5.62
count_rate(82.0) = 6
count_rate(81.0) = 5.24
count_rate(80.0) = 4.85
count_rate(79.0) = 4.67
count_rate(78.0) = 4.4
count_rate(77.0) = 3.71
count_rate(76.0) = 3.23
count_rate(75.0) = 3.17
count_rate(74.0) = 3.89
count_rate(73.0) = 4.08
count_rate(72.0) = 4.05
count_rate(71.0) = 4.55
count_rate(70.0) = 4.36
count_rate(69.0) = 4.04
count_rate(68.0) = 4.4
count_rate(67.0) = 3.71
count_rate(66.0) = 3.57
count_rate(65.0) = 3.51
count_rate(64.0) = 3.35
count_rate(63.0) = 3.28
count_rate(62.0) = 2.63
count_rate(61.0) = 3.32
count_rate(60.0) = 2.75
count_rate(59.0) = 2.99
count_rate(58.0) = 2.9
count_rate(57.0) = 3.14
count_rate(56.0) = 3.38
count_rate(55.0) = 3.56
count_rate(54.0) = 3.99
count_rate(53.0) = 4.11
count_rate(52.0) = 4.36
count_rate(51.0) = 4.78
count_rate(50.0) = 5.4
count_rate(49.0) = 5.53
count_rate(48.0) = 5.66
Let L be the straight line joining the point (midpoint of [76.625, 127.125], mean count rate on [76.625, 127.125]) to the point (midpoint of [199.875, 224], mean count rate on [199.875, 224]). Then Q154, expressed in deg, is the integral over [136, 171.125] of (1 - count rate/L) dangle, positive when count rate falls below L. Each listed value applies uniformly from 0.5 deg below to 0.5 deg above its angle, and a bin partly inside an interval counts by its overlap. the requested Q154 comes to 3.8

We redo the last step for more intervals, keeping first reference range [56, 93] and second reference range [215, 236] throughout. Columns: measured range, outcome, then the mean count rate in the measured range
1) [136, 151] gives 0.3 deg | 4.74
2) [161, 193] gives 1.0 deg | 4.94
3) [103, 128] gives -2.8 deg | 5.15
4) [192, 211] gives 0.0 deg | 5.27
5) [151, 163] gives 0.8 deg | 4.63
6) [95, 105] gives -2.0 deg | 5.4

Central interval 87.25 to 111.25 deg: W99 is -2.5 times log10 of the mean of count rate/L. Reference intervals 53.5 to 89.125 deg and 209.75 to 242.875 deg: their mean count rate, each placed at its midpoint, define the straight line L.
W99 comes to -0.23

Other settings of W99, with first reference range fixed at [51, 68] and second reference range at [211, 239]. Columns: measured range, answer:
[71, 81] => -0.12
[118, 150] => -0.12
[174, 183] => -0.01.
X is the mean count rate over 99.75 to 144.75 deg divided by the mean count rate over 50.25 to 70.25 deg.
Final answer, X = 1.4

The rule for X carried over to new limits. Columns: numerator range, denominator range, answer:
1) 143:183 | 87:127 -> 0.89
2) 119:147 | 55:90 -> 1.17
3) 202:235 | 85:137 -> 1.02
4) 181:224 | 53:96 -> 1.21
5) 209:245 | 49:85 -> 1.35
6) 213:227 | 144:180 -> 1.14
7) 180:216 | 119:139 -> 1.06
